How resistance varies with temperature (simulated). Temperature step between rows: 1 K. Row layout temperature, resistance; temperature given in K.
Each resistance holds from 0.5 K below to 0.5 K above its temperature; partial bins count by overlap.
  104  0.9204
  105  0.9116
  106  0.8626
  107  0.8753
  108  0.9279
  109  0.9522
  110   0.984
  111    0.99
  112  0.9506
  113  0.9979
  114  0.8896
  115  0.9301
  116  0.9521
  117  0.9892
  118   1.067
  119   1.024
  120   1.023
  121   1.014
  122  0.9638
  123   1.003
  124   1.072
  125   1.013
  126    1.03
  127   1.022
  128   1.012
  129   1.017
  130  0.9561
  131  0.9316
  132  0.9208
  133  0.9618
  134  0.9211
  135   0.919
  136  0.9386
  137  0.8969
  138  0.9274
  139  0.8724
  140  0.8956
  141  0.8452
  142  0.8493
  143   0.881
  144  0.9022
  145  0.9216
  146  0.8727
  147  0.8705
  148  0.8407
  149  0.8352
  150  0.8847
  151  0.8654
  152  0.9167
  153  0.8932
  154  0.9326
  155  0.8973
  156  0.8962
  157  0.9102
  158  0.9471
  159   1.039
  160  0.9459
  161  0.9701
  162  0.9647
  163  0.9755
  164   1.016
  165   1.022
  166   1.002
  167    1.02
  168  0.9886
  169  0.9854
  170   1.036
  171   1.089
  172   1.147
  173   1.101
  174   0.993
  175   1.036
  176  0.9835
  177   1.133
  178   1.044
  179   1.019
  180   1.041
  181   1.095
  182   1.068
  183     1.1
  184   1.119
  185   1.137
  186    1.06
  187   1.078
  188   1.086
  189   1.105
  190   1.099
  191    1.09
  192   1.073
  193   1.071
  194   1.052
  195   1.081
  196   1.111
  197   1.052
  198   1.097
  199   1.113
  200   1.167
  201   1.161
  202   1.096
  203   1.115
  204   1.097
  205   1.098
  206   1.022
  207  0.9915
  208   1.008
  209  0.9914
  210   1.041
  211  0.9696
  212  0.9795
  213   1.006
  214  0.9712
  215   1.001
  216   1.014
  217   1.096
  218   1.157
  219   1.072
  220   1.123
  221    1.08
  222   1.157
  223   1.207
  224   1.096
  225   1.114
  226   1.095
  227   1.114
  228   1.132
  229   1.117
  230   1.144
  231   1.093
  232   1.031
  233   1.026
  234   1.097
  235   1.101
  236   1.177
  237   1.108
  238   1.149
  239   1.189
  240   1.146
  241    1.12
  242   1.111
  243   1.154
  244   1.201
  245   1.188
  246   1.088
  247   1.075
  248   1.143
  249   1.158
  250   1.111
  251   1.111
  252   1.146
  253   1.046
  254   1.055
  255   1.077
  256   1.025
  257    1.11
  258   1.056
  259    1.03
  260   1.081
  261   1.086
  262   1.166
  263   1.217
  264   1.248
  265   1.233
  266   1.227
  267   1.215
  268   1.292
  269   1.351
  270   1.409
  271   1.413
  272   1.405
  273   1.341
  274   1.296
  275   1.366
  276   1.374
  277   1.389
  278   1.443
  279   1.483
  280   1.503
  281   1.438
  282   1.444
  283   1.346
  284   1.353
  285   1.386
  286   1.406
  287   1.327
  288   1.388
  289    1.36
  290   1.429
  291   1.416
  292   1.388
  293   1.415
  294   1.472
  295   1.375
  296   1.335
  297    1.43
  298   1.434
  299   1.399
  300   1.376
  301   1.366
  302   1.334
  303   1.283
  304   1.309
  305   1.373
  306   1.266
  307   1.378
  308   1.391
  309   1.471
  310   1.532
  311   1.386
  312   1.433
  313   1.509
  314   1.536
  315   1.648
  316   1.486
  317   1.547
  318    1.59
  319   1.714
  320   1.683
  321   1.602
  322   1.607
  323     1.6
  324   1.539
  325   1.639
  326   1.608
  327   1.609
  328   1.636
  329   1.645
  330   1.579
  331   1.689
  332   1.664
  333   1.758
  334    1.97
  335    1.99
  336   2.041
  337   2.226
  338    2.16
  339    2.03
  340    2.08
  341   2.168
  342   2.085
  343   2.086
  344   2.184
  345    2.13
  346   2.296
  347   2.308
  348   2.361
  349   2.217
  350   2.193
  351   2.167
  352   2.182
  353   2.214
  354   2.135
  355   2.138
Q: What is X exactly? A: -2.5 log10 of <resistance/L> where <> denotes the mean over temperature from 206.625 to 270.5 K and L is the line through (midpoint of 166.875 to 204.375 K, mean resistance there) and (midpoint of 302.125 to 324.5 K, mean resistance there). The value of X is 0.12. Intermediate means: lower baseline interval 1.08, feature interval 1.11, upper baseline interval 1.49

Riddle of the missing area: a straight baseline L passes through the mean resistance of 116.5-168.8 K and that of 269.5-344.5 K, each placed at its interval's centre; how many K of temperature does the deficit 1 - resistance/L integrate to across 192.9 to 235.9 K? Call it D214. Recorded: 4.7 K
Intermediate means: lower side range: 0.948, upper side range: 1.56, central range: 1.08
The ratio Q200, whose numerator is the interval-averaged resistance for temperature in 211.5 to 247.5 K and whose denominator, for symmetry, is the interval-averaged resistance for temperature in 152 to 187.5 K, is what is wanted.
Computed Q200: 1.08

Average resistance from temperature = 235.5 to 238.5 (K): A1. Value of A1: 1.14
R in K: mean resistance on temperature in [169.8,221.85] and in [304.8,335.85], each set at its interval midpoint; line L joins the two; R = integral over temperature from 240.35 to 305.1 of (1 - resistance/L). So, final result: 5.4 K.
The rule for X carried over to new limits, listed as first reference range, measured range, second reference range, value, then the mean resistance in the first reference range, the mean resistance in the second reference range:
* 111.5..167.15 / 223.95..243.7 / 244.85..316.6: 0.071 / 0.946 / 1.31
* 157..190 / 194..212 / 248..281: 0.035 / 1.04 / 1.23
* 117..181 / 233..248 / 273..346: 0.162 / 0.968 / 1.58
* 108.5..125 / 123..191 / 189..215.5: 0.044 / 0.988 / 1.06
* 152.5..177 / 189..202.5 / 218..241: -0.045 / 0.994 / 1.12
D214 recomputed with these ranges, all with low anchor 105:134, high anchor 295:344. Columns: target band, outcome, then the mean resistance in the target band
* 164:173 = 0.8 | 1.04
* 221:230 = 1.3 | 1.13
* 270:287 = 1.1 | 1.4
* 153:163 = 1.4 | 0.944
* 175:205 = 3.0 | 1.09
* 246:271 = 4.8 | 1.16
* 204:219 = 2.9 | 1.03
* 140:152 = 2.1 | 0.873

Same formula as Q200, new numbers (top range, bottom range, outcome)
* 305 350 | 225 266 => 1.58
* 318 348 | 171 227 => 1.75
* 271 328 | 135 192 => 1.47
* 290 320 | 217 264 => 1.29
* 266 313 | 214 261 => 1.25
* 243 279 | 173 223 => 1.13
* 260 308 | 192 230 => 1.25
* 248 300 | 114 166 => 1.37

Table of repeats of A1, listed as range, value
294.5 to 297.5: 1.38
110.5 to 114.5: 0.957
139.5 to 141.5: 0.87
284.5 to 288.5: 1.38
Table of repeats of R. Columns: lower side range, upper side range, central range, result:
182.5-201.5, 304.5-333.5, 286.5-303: 0.91 K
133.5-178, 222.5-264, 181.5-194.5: -0.98 K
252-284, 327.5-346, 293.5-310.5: 2.36 K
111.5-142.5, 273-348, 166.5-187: 1.33 K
